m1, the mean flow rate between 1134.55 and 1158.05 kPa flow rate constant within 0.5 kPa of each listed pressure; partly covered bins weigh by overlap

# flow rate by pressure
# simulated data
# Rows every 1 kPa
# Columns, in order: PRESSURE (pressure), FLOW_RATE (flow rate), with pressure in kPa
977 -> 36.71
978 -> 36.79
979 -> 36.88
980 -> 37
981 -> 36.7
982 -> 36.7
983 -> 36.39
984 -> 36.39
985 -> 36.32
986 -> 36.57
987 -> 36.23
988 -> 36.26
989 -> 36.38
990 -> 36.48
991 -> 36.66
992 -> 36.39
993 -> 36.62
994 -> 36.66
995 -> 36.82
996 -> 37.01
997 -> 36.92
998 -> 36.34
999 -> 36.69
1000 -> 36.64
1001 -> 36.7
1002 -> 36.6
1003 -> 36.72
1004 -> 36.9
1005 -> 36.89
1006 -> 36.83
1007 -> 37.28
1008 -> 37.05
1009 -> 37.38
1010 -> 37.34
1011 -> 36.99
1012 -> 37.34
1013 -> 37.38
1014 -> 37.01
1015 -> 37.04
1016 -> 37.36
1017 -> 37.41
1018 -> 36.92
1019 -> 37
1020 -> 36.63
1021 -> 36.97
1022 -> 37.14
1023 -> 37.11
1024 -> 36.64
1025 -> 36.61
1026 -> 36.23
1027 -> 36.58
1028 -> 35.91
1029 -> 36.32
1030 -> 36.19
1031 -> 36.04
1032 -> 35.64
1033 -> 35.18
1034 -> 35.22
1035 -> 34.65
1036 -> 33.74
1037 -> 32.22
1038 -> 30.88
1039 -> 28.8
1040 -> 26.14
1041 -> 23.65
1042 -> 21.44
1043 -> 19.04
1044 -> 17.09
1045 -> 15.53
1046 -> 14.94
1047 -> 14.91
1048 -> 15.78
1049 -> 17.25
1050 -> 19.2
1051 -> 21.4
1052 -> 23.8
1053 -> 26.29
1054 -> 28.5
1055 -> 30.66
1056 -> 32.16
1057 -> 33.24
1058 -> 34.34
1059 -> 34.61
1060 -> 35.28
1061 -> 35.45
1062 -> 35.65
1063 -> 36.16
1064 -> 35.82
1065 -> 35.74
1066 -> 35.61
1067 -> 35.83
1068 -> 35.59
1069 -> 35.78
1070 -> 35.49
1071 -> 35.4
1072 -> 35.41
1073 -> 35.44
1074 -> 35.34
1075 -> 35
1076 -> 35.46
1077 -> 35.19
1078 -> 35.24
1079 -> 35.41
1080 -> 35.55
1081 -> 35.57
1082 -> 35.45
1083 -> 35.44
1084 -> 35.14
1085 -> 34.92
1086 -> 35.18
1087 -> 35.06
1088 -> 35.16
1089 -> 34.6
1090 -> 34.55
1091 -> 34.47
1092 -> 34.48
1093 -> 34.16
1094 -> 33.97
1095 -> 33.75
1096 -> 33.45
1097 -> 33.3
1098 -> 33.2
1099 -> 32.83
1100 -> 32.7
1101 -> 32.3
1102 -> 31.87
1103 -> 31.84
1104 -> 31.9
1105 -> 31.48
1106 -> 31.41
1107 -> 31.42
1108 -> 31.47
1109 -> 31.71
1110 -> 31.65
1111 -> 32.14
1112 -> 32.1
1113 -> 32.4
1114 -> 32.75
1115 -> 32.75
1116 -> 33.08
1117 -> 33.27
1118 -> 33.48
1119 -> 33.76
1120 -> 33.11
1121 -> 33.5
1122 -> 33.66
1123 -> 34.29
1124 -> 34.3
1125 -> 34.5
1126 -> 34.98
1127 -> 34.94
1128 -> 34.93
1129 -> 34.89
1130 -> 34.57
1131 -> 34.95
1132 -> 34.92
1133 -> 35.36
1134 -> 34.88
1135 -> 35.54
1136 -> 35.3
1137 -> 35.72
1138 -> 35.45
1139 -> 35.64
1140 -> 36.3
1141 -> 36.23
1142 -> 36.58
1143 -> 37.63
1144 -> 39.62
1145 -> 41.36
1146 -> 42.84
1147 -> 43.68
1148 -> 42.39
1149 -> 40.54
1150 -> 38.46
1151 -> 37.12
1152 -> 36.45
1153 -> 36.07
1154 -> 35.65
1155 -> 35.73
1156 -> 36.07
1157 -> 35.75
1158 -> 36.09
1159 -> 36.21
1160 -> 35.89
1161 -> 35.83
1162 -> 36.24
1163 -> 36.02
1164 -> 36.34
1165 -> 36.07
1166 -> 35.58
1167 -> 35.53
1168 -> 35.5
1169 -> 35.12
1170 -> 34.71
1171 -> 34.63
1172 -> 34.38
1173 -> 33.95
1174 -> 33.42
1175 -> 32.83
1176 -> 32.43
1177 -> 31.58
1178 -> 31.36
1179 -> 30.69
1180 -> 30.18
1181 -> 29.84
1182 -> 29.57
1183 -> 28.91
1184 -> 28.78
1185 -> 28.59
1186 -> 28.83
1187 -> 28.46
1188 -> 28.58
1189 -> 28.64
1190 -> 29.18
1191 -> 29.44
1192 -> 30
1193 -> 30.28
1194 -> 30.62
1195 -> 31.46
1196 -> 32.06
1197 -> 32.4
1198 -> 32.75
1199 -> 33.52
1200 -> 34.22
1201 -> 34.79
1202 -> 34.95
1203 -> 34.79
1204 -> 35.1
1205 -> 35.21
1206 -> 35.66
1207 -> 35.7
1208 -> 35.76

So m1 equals 37.6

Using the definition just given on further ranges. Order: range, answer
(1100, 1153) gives 34.9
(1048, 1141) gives 33.4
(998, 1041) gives 35.8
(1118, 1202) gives 34.3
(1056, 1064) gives 34.8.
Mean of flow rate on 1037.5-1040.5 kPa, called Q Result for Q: 28.6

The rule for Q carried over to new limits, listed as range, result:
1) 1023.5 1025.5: 36.6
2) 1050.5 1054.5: 25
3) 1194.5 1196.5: 31.8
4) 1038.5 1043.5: 23.8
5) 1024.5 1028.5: 36.3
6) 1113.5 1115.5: 32.8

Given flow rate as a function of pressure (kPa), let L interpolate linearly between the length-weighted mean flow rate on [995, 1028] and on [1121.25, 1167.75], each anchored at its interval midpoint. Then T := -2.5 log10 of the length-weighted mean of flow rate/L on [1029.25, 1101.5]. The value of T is 0.16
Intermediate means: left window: 36.9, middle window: 31.6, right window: 36.4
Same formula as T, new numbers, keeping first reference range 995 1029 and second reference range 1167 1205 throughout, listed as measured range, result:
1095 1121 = 0.05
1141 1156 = -0.17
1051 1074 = 0.06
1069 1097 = 0.00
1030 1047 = 0.30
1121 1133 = -0.03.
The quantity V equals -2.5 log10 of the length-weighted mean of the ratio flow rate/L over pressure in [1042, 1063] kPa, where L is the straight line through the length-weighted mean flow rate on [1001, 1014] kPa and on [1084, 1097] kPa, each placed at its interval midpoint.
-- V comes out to 0.37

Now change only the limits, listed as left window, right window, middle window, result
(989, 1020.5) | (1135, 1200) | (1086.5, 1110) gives 0.07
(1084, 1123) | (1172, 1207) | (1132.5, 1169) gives -0.15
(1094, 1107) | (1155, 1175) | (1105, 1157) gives -0.04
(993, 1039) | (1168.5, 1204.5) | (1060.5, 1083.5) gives -0.02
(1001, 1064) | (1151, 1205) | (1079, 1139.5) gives -0.04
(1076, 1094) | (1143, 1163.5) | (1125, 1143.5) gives 0.05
